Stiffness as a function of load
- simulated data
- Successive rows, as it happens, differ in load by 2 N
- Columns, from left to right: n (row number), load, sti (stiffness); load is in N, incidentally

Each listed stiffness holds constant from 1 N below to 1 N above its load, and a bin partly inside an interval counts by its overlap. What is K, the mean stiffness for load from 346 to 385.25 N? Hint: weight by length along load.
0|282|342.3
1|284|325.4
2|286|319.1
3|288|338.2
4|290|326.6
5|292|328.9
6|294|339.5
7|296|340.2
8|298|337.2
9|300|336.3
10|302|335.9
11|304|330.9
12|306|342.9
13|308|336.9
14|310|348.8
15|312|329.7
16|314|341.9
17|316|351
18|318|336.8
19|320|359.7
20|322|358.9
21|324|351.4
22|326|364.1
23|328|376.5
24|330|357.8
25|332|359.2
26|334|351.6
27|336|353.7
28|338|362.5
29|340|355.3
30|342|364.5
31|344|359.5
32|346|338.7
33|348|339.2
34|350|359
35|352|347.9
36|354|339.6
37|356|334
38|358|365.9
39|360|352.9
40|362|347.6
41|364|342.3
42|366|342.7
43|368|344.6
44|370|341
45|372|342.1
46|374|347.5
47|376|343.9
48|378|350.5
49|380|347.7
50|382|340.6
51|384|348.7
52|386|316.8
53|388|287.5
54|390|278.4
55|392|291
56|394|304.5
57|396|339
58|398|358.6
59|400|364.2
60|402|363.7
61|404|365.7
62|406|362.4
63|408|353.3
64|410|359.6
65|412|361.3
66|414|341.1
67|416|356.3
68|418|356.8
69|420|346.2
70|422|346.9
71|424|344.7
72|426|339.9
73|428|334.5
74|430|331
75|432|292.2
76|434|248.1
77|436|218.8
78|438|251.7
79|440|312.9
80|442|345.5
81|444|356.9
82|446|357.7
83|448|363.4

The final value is 346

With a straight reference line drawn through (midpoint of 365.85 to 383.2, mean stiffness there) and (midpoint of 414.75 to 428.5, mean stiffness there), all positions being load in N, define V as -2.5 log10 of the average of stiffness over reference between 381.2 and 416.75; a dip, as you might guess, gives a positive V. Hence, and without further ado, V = 0.02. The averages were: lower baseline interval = 345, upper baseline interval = 347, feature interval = 338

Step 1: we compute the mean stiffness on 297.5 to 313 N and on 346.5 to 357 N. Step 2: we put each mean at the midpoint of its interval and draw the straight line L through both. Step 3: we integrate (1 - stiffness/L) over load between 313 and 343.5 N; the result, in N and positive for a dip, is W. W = -1.4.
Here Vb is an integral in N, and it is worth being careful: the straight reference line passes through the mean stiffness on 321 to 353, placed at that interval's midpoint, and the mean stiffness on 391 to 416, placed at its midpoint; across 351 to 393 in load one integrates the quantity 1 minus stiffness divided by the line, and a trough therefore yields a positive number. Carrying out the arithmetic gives 1.89 N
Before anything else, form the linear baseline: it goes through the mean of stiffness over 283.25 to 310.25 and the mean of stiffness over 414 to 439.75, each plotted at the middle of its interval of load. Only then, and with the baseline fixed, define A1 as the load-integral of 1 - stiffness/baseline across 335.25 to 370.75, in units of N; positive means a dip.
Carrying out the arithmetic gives -2.56 N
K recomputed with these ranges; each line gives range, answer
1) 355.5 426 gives 343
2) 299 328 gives 346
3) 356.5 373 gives 347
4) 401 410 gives 361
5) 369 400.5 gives 331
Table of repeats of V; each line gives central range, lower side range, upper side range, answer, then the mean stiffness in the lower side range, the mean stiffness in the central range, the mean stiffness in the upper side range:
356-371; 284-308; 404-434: -0.028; 334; 347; 342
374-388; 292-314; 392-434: 0.010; 338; 338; 342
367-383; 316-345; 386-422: 0.007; 358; 345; 340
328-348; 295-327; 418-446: -0.057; 344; 356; 316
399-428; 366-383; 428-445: -0.127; 345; 354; 297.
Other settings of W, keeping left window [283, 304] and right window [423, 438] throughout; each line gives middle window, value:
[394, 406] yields -1.90 N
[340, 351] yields -1.13 N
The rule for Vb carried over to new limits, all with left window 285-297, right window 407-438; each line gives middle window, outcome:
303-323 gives -0.76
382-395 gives 0.81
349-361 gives -0.75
